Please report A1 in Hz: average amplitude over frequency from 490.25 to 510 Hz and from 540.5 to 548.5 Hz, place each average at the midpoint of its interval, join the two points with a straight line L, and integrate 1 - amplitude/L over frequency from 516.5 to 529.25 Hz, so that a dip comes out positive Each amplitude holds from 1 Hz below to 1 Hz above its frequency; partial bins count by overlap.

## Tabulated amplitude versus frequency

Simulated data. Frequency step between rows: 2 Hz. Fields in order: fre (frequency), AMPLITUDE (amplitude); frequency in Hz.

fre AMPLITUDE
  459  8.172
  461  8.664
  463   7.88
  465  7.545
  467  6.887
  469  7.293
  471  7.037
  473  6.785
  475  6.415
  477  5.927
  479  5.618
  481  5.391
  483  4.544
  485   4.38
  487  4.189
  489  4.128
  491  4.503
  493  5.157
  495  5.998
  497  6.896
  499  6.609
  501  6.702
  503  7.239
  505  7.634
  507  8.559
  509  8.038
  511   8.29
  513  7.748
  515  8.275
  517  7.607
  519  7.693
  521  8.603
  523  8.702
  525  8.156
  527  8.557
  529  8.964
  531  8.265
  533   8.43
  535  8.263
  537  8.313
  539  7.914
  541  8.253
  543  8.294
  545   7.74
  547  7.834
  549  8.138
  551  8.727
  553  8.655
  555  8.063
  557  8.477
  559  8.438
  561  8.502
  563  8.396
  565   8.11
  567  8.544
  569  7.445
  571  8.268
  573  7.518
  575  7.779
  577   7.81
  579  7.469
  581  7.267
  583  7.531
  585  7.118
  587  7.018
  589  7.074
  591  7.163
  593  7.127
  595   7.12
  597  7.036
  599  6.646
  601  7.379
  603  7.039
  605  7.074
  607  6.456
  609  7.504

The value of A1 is -1.6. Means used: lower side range 6.76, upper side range 8.02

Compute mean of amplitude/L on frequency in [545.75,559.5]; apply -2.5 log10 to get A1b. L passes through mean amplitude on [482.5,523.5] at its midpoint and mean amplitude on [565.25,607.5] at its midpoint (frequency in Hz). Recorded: -0.17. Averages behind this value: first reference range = 6.74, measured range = 8.32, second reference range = 7.35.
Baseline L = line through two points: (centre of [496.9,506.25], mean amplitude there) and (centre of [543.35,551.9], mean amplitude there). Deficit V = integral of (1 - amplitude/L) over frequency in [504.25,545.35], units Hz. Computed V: -3.39 Hz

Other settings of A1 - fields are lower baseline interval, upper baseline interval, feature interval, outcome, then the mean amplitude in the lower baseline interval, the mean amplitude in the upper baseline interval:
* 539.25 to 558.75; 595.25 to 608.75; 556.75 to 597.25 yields -0.50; 8.24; 6.98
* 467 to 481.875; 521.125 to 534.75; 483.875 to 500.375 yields 4.31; 6.4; 8.5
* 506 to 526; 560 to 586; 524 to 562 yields -1.47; 8.17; 7.83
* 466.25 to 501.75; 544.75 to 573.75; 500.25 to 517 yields -3.13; 5.79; 8.21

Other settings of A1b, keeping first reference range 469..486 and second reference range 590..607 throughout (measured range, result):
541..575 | -0.23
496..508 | -0.19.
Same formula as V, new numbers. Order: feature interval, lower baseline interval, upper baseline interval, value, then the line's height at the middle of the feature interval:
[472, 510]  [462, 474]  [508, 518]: 8.0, 7.62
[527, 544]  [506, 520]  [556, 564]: -0.2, 8.23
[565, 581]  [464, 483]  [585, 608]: -2.1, 6.91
